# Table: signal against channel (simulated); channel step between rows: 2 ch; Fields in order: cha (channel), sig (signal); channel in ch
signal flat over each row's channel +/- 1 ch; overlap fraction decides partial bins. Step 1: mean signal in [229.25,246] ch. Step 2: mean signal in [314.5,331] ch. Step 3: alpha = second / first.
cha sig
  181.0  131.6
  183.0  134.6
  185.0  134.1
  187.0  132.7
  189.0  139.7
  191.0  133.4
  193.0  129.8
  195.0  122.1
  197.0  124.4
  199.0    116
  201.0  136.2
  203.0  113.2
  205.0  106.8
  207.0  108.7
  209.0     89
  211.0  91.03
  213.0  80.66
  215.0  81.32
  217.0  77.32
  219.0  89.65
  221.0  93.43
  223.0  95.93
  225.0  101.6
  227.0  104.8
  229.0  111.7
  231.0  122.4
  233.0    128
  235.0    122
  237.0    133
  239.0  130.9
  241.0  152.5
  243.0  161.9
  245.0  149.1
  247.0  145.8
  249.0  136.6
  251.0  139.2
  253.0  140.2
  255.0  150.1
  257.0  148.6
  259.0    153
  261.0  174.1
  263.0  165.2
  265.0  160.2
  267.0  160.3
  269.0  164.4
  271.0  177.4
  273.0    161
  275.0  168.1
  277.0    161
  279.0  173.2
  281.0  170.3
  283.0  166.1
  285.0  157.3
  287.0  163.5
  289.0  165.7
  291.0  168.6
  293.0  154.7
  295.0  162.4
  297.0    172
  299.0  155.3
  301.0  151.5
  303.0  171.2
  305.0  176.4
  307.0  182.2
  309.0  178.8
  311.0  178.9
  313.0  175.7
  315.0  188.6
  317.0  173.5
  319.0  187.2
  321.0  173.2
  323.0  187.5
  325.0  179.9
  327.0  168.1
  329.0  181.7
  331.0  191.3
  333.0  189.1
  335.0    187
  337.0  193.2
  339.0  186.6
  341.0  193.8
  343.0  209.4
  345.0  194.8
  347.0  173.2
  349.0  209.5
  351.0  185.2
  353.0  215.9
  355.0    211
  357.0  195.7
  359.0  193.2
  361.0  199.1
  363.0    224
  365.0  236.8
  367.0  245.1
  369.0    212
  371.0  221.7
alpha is 1.3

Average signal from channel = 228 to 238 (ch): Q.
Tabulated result 123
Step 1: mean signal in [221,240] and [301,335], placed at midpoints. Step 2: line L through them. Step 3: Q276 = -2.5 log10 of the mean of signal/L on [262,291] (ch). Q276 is -0.11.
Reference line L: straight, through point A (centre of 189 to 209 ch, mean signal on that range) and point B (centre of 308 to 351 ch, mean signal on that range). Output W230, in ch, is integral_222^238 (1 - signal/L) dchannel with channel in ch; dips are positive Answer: 2.5 ch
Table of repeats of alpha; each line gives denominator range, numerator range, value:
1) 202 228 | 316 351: 1.97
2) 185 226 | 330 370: 1.86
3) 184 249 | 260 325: 1.44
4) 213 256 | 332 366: 1.65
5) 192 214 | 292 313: 1.52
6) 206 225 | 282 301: 1.80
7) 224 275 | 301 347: 1.27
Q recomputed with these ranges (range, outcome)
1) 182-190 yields 135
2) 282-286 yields 162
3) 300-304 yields 161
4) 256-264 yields 160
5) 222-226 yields 98.8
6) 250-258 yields 145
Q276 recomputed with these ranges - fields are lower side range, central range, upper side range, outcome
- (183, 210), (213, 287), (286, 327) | 0.07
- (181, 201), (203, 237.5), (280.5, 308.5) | 0.35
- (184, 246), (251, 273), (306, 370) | -0.09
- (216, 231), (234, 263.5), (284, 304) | -0.21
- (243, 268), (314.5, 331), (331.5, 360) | 0.02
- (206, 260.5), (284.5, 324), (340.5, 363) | -0.02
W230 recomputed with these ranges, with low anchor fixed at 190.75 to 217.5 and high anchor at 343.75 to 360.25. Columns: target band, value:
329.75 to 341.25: -0.1 ch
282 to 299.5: -0.3 ch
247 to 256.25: -0.4 ch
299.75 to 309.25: -0.1 ch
